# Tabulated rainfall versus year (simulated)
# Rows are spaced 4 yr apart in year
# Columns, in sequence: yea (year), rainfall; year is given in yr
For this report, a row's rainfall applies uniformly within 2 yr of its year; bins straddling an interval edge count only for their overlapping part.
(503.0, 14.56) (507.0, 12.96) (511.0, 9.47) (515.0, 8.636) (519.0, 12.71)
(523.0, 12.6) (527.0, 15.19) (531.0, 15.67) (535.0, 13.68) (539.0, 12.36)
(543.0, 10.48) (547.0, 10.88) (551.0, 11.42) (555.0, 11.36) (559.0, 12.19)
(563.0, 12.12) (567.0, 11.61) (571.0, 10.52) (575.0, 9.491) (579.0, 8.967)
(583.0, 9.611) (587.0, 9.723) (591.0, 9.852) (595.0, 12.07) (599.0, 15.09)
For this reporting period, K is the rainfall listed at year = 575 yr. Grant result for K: 9.491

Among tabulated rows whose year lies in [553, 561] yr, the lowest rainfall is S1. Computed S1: 11.36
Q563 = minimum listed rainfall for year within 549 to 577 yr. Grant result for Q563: 9.491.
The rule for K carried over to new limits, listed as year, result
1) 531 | 15.67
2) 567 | 11.61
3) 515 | 8.636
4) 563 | 12.12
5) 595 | 12.07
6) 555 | 11.36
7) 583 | 9.611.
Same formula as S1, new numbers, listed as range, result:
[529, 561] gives 10.48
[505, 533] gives 8.636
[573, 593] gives 8.967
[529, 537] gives 13.68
